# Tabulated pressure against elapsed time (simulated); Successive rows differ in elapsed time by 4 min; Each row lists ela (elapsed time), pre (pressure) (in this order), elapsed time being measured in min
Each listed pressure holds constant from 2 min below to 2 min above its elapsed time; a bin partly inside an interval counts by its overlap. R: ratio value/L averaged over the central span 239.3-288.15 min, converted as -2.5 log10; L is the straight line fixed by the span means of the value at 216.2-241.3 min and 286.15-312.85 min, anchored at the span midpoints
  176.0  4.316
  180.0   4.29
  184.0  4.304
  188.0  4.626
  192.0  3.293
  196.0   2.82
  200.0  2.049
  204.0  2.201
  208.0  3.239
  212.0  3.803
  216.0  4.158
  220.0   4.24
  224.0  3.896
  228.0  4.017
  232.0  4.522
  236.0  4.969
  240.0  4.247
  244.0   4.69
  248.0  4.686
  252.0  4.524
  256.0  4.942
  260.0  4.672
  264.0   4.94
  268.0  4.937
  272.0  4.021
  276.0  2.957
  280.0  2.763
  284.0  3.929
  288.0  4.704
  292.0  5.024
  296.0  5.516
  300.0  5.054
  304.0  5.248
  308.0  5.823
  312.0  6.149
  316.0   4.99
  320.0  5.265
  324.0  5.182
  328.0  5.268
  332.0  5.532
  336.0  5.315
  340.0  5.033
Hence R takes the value 0.12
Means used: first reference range 4.31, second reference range 5.33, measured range 4.3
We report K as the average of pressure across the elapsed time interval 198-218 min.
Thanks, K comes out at 3.09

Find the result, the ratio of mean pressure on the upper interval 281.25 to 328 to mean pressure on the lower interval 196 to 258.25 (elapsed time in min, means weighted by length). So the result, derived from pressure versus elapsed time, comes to 1.29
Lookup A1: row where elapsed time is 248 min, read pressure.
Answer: 4.686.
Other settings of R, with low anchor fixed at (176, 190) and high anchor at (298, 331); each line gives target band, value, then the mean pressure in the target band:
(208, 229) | 0.18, 3.95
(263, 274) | 0.10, 4.6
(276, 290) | 0.36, 3.68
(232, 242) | 0.05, 4.59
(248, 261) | 0.05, 4.71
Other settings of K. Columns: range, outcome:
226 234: 4.27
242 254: 4.63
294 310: 5.41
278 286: 3.35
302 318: 5.55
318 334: 5.31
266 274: 4.48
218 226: 4.07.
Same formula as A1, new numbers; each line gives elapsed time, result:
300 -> 5.054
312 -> 6.149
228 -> 4.017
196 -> 2.82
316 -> 4.99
